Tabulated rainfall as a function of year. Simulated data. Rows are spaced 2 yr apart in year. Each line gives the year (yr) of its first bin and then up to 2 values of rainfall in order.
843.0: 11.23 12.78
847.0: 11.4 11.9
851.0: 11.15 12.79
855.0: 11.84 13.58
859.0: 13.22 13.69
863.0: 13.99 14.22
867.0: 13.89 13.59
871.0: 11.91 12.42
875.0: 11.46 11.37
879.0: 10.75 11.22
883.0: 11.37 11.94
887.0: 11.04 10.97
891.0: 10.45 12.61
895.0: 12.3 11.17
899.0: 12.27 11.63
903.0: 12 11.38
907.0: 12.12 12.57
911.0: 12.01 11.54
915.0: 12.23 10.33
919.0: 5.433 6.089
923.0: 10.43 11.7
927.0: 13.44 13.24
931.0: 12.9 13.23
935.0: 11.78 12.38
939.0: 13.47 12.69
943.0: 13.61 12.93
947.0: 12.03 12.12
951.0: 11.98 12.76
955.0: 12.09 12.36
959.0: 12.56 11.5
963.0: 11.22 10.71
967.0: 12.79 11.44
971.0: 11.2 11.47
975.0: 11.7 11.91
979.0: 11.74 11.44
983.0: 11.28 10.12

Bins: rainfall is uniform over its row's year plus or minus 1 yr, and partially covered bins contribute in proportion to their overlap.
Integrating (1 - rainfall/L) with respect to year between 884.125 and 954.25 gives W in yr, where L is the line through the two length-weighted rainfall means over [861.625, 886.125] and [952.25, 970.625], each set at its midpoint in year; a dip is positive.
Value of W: 2.2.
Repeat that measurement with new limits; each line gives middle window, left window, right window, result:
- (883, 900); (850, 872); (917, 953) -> 1.27 yr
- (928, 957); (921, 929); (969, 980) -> -3.15 yr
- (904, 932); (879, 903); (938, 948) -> 2.65 yr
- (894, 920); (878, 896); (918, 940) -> 0.10 yr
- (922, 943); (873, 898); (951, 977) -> -1.64 yr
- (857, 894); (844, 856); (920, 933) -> -1.44 yr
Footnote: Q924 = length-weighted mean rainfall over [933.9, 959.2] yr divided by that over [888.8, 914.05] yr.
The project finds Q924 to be 1.1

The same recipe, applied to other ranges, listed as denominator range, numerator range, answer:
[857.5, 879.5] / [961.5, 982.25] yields 0.90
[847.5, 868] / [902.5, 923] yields 0.81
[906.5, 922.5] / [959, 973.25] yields 1.13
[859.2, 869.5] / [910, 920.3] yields 0.74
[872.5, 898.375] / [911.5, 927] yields 0.87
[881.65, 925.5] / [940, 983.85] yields 1.08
